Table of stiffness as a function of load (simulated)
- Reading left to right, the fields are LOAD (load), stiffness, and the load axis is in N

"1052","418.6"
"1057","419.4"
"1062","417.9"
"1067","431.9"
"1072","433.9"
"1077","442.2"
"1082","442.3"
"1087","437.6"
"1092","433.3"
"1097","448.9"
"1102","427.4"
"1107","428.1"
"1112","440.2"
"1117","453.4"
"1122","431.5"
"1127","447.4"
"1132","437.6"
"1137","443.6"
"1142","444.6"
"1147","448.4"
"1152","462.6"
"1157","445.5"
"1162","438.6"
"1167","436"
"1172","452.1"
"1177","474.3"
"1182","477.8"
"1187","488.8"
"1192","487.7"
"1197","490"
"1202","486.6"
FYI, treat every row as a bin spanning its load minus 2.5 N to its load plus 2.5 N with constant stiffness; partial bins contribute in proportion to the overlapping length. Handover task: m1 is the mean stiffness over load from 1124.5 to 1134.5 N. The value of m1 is 442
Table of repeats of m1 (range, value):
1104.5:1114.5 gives 434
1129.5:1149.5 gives 444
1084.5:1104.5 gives 437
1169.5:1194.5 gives 476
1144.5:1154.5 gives 456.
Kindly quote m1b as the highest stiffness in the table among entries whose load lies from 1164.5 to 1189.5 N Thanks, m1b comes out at 488.8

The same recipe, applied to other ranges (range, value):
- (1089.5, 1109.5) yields 448.9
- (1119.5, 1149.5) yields 448.4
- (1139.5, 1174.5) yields 462.6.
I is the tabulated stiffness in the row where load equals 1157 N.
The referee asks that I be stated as 445.5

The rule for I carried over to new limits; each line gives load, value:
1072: 433.9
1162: 438.6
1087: 437.6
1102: 427.4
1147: 448.4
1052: 418.6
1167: 436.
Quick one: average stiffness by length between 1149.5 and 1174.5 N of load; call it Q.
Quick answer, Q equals 447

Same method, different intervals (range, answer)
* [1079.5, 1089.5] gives 440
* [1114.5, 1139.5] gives 443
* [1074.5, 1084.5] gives 442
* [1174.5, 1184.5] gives 476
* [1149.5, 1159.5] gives 454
